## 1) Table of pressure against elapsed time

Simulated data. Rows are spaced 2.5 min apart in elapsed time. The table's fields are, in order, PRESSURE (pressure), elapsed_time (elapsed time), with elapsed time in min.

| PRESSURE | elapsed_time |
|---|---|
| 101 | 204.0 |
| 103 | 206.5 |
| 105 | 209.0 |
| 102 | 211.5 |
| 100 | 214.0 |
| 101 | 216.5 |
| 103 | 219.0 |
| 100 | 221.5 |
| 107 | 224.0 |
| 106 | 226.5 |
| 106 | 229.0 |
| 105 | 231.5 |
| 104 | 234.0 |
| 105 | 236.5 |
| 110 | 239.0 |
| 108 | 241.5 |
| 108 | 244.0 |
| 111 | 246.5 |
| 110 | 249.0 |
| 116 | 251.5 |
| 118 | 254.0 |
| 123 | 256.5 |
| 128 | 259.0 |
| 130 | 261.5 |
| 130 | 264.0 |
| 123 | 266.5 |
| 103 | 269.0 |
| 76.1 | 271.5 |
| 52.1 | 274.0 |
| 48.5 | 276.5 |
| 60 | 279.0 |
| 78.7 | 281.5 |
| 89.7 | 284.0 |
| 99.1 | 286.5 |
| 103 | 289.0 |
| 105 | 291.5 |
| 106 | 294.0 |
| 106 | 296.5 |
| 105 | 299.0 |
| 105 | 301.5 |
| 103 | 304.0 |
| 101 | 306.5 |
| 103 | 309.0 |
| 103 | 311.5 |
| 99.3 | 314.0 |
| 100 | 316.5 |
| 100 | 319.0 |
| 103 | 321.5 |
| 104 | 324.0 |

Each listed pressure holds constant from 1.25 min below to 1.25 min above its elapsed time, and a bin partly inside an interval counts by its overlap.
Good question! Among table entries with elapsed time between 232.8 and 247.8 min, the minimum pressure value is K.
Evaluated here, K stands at 104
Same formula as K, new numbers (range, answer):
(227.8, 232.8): 105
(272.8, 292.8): 48.5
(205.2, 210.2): 103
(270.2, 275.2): 52.1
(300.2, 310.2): 101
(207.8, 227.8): 100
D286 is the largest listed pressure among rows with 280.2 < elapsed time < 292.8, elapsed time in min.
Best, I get 105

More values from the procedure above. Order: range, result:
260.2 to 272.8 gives 130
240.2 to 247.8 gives 111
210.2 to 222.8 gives 103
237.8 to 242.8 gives 110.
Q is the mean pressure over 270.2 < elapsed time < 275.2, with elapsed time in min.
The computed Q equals 64.6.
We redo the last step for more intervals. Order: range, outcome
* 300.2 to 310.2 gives 103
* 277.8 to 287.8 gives 82.1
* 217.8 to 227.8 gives 104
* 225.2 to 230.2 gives 106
